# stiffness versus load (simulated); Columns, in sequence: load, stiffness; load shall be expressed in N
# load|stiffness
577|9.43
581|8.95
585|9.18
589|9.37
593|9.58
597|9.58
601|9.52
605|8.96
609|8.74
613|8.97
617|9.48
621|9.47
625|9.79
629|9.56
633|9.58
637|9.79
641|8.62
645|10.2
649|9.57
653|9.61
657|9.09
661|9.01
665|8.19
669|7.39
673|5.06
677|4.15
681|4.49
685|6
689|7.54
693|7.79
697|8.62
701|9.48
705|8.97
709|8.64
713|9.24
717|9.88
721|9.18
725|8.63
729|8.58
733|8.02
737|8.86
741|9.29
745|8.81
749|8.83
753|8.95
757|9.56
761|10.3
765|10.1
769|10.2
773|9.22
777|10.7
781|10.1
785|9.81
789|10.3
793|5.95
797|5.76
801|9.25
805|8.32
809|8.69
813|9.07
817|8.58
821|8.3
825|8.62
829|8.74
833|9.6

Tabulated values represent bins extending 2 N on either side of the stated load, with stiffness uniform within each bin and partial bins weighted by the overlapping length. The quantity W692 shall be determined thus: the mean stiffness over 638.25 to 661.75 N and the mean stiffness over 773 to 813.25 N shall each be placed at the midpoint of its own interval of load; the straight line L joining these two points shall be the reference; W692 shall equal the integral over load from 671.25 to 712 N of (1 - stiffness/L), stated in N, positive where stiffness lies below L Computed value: 9.1 N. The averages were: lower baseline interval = 9.38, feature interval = 7.14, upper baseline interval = 8.8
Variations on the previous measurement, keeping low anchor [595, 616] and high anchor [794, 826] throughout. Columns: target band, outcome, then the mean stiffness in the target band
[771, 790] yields -3.72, 10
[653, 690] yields 8.24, 6.9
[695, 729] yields -1.43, 9.05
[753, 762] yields -1.27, 9.67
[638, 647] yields -0.45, 9.45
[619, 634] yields -0.87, 9.6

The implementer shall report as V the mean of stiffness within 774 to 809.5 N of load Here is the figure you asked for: 8.78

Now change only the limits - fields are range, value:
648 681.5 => 7.46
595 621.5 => 9.23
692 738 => 8.85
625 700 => 8.08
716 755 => 8.88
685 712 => 8.35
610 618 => 9.13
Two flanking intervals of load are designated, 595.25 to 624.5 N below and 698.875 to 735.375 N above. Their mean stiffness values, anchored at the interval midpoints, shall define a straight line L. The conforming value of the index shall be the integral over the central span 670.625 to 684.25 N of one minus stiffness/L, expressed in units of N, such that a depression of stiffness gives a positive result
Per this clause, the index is 6.5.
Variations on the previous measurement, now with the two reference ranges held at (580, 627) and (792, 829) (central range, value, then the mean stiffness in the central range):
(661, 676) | 3.30 N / 6.98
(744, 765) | -2.30 N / 9.39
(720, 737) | 0.02 N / 8.6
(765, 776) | -1.96 N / 9.87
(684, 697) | 2.05 N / 7.43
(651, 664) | -0.22 N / 9.16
